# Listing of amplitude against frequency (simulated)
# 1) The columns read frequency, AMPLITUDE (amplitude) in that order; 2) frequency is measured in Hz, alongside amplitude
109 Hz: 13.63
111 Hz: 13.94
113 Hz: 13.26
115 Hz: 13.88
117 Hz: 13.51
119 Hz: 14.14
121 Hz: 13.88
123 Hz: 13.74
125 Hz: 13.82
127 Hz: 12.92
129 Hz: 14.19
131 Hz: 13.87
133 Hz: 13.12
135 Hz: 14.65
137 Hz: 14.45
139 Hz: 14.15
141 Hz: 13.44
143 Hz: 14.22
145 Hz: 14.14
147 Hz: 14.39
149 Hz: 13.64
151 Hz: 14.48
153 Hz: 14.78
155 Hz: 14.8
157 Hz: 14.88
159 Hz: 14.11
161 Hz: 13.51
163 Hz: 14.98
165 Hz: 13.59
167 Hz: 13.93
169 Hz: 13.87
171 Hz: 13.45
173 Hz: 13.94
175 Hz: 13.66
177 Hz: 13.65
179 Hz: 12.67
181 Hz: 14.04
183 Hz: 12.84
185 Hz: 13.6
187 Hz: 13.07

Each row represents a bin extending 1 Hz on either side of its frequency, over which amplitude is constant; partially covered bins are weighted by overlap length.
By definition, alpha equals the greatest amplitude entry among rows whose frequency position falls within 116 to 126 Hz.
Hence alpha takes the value 14.14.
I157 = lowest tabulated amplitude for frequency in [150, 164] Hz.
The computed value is 13.51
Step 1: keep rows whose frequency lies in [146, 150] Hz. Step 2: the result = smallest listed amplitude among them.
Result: 13.64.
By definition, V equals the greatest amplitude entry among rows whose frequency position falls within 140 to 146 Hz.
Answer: 14.22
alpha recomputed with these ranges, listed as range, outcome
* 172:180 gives 13.94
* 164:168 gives 13.93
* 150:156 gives 14.8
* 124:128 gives 13.82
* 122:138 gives 14.65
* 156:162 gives 14.88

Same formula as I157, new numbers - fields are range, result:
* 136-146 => 13.44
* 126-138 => 12.92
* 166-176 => 13.45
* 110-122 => 13.26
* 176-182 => 12.67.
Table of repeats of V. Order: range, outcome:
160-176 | 14.98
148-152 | 14.48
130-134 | 13.87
